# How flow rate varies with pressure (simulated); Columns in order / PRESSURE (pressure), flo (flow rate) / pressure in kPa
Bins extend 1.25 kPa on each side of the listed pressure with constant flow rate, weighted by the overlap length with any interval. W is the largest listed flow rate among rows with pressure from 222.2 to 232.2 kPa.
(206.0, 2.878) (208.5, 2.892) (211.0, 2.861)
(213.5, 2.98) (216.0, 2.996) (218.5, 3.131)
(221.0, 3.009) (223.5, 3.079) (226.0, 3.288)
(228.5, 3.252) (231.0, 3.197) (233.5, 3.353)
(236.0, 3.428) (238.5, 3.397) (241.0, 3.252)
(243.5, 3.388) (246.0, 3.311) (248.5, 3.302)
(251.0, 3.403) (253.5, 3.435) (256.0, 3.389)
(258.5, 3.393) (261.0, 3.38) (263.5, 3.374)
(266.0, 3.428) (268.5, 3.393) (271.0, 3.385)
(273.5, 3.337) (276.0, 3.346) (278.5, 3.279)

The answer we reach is 3.288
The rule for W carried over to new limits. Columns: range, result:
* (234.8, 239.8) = 3.428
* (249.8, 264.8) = 3.435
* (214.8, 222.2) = 3.131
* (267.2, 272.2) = 3.393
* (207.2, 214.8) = 2.98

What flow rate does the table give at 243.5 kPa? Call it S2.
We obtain 3.388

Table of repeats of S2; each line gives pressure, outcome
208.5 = 2.892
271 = 3.385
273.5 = 3.337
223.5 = 3.079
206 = 2.878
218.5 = 3.131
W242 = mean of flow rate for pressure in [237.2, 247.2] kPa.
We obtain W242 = 3.34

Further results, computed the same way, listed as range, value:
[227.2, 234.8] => 3.27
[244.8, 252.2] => 3.34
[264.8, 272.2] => 3.4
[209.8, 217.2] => 2.95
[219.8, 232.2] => 3.17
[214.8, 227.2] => 3.1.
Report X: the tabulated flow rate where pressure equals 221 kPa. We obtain 3.009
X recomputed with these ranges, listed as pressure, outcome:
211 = 2.861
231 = 3.197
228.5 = 3.252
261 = 3.38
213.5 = 2.98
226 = 3.288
